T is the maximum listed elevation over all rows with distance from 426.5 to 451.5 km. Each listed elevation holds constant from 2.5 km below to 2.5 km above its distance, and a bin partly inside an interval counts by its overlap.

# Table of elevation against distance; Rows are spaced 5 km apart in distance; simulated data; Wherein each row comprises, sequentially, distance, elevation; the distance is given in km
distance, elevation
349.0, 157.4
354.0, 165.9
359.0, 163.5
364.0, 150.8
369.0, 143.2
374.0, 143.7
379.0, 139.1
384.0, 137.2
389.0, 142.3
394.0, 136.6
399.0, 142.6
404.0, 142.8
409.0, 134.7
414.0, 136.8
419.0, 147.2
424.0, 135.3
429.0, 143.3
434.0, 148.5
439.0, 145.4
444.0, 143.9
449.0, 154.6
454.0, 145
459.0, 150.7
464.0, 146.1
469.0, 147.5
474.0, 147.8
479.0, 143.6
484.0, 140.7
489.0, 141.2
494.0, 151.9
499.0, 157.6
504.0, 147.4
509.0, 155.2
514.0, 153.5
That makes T 154.6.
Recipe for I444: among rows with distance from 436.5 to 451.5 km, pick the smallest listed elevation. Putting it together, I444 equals 143.9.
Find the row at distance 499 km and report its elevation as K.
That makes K 157.6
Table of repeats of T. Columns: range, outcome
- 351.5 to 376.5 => 165.9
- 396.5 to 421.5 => 147.2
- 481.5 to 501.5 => 157.6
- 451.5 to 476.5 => 150.7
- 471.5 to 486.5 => 147.8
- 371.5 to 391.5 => 143.7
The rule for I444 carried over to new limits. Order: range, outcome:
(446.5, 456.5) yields 145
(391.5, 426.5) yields 134.7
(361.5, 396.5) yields 136.6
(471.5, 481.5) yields 143.6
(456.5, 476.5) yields 146.1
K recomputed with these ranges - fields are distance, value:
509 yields 155.2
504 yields 147.4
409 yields 134.7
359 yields 163.5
